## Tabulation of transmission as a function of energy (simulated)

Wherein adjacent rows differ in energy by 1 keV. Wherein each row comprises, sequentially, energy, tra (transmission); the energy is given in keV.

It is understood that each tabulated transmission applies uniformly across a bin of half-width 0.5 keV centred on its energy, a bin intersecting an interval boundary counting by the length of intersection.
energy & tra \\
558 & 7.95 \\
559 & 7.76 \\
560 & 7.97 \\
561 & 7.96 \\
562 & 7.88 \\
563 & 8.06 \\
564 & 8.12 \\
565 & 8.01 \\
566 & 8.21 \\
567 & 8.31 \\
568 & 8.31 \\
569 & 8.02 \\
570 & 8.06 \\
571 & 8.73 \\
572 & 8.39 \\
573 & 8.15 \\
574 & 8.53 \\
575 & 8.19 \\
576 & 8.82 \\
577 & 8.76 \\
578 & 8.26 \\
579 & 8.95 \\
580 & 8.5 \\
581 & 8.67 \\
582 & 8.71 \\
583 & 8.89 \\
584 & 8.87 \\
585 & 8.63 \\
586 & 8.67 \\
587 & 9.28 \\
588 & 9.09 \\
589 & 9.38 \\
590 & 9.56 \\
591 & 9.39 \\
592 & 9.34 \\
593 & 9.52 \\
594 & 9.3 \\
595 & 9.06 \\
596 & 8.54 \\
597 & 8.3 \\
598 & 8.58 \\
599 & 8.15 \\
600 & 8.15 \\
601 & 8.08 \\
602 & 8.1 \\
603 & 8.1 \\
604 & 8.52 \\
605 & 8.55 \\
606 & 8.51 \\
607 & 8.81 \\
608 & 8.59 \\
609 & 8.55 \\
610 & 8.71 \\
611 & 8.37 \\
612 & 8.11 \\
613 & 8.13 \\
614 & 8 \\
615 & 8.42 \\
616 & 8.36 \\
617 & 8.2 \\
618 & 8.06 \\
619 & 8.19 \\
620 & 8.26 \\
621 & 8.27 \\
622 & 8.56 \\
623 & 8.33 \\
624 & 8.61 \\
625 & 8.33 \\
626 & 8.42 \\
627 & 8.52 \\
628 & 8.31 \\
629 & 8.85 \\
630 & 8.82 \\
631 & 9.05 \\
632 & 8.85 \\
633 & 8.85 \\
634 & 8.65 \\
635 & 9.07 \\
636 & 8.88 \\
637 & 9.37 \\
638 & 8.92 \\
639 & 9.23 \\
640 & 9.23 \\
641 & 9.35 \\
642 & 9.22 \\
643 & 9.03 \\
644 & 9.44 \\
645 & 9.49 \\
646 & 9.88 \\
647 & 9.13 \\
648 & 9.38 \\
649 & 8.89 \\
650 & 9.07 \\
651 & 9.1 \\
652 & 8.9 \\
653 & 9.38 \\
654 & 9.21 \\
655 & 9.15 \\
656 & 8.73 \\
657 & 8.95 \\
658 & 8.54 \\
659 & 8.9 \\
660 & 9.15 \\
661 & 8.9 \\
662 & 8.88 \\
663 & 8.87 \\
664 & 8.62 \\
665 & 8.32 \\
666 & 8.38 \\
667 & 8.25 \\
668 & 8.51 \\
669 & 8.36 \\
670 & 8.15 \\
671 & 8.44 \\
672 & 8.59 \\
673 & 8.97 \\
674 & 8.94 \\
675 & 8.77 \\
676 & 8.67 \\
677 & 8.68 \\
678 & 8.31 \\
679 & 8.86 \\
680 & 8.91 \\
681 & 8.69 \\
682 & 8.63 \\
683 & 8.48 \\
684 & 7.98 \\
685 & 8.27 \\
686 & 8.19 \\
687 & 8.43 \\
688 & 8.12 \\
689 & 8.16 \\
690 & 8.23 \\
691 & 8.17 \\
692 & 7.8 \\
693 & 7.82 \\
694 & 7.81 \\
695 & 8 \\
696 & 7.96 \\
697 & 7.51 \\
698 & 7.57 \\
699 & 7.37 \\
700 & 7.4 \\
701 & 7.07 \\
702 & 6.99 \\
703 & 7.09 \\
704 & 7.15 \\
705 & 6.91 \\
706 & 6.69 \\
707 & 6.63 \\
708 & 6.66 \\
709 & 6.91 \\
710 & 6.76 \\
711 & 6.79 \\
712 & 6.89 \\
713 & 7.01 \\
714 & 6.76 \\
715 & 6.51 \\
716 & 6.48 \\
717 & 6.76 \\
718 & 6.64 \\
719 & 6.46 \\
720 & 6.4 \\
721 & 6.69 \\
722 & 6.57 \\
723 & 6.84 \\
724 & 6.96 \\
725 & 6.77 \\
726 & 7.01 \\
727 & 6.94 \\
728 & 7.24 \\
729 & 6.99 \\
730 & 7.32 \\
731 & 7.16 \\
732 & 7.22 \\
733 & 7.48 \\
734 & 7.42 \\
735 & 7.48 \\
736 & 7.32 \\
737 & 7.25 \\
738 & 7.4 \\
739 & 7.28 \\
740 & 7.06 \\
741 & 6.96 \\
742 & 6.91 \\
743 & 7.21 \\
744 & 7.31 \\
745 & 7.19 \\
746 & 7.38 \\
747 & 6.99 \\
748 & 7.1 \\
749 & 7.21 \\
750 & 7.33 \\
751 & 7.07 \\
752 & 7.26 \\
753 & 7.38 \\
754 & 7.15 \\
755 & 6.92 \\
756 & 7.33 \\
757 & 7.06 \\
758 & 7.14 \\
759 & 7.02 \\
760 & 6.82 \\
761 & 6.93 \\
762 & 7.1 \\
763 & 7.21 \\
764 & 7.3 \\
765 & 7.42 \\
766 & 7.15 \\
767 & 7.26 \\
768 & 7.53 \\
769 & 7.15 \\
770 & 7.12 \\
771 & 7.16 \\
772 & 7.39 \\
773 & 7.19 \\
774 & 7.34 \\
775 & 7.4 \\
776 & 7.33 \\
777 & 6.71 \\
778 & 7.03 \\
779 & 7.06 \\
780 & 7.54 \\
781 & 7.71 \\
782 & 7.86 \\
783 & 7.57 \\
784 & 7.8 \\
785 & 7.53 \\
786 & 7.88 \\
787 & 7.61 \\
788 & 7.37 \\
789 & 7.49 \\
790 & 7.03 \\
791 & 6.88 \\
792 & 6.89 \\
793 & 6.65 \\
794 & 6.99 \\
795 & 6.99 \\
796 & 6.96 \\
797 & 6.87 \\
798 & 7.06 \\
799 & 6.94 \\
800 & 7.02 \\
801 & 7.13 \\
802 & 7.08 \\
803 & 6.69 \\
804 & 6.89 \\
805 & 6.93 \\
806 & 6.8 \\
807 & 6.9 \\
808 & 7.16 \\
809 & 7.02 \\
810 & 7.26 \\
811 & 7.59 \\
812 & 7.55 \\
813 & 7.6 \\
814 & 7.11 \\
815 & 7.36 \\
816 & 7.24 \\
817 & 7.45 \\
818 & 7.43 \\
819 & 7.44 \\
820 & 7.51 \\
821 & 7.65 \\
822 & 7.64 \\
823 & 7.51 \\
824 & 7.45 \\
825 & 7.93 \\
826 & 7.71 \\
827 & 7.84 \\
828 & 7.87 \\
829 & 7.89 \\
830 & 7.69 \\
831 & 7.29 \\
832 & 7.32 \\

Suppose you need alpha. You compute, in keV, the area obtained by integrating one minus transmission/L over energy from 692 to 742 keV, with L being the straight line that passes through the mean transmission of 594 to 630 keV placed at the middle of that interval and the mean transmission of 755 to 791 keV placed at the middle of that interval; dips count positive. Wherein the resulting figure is 3.9 keV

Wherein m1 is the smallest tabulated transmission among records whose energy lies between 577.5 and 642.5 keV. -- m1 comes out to 8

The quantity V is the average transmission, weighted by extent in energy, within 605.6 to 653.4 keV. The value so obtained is 8.76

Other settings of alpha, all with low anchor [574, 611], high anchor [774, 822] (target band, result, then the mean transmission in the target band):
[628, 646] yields -1.5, 9.08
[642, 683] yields -3.2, 8.85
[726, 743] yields 1.1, 7.21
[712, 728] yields 2.2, 6.74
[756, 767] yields 0.5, 7.13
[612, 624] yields 0.4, 8.26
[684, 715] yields 2.0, 7.43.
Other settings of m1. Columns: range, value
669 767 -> 6.4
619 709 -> 6.63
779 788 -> 7.06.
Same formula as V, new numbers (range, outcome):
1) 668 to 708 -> 8.01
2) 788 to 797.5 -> 6.99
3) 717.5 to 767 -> 7.1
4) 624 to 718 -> 8.31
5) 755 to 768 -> 7.15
